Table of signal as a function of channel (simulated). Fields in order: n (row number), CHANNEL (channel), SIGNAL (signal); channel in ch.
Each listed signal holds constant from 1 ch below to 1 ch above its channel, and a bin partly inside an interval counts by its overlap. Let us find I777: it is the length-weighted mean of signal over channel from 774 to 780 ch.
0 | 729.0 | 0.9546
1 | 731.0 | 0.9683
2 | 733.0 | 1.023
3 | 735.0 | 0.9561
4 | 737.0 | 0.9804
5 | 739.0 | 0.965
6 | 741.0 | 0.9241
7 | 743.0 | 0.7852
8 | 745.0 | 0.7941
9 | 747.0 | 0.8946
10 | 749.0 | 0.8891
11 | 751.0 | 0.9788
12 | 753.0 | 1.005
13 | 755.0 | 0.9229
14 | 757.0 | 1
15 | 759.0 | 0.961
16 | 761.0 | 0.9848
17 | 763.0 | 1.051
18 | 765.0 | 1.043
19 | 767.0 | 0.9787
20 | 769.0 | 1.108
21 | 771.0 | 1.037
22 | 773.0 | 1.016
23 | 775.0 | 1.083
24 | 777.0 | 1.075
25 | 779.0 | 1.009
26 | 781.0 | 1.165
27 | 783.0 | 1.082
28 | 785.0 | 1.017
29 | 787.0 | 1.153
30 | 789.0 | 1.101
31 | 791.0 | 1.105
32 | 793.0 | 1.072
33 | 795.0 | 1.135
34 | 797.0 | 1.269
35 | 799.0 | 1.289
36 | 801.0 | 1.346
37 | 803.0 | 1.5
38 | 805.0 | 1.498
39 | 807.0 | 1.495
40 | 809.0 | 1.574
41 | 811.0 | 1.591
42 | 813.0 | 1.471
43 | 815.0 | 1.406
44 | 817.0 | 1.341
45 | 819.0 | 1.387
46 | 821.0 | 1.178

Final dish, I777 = 1.06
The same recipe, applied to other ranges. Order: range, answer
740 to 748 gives 0.849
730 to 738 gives 0.982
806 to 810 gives 1.53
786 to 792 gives 1.12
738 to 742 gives 0.945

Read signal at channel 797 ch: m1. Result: 1.269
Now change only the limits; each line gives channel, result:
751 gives 0.9788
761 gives 0.9848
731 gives 0.9683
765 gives 1.043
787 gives 1.153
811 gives 1.591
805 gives 1.498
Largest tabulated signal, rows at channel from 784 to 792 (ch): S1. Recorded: 1.153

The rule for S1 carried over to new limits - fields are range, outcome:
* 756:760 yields 1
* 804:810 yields 1.574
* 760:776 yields 1.108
